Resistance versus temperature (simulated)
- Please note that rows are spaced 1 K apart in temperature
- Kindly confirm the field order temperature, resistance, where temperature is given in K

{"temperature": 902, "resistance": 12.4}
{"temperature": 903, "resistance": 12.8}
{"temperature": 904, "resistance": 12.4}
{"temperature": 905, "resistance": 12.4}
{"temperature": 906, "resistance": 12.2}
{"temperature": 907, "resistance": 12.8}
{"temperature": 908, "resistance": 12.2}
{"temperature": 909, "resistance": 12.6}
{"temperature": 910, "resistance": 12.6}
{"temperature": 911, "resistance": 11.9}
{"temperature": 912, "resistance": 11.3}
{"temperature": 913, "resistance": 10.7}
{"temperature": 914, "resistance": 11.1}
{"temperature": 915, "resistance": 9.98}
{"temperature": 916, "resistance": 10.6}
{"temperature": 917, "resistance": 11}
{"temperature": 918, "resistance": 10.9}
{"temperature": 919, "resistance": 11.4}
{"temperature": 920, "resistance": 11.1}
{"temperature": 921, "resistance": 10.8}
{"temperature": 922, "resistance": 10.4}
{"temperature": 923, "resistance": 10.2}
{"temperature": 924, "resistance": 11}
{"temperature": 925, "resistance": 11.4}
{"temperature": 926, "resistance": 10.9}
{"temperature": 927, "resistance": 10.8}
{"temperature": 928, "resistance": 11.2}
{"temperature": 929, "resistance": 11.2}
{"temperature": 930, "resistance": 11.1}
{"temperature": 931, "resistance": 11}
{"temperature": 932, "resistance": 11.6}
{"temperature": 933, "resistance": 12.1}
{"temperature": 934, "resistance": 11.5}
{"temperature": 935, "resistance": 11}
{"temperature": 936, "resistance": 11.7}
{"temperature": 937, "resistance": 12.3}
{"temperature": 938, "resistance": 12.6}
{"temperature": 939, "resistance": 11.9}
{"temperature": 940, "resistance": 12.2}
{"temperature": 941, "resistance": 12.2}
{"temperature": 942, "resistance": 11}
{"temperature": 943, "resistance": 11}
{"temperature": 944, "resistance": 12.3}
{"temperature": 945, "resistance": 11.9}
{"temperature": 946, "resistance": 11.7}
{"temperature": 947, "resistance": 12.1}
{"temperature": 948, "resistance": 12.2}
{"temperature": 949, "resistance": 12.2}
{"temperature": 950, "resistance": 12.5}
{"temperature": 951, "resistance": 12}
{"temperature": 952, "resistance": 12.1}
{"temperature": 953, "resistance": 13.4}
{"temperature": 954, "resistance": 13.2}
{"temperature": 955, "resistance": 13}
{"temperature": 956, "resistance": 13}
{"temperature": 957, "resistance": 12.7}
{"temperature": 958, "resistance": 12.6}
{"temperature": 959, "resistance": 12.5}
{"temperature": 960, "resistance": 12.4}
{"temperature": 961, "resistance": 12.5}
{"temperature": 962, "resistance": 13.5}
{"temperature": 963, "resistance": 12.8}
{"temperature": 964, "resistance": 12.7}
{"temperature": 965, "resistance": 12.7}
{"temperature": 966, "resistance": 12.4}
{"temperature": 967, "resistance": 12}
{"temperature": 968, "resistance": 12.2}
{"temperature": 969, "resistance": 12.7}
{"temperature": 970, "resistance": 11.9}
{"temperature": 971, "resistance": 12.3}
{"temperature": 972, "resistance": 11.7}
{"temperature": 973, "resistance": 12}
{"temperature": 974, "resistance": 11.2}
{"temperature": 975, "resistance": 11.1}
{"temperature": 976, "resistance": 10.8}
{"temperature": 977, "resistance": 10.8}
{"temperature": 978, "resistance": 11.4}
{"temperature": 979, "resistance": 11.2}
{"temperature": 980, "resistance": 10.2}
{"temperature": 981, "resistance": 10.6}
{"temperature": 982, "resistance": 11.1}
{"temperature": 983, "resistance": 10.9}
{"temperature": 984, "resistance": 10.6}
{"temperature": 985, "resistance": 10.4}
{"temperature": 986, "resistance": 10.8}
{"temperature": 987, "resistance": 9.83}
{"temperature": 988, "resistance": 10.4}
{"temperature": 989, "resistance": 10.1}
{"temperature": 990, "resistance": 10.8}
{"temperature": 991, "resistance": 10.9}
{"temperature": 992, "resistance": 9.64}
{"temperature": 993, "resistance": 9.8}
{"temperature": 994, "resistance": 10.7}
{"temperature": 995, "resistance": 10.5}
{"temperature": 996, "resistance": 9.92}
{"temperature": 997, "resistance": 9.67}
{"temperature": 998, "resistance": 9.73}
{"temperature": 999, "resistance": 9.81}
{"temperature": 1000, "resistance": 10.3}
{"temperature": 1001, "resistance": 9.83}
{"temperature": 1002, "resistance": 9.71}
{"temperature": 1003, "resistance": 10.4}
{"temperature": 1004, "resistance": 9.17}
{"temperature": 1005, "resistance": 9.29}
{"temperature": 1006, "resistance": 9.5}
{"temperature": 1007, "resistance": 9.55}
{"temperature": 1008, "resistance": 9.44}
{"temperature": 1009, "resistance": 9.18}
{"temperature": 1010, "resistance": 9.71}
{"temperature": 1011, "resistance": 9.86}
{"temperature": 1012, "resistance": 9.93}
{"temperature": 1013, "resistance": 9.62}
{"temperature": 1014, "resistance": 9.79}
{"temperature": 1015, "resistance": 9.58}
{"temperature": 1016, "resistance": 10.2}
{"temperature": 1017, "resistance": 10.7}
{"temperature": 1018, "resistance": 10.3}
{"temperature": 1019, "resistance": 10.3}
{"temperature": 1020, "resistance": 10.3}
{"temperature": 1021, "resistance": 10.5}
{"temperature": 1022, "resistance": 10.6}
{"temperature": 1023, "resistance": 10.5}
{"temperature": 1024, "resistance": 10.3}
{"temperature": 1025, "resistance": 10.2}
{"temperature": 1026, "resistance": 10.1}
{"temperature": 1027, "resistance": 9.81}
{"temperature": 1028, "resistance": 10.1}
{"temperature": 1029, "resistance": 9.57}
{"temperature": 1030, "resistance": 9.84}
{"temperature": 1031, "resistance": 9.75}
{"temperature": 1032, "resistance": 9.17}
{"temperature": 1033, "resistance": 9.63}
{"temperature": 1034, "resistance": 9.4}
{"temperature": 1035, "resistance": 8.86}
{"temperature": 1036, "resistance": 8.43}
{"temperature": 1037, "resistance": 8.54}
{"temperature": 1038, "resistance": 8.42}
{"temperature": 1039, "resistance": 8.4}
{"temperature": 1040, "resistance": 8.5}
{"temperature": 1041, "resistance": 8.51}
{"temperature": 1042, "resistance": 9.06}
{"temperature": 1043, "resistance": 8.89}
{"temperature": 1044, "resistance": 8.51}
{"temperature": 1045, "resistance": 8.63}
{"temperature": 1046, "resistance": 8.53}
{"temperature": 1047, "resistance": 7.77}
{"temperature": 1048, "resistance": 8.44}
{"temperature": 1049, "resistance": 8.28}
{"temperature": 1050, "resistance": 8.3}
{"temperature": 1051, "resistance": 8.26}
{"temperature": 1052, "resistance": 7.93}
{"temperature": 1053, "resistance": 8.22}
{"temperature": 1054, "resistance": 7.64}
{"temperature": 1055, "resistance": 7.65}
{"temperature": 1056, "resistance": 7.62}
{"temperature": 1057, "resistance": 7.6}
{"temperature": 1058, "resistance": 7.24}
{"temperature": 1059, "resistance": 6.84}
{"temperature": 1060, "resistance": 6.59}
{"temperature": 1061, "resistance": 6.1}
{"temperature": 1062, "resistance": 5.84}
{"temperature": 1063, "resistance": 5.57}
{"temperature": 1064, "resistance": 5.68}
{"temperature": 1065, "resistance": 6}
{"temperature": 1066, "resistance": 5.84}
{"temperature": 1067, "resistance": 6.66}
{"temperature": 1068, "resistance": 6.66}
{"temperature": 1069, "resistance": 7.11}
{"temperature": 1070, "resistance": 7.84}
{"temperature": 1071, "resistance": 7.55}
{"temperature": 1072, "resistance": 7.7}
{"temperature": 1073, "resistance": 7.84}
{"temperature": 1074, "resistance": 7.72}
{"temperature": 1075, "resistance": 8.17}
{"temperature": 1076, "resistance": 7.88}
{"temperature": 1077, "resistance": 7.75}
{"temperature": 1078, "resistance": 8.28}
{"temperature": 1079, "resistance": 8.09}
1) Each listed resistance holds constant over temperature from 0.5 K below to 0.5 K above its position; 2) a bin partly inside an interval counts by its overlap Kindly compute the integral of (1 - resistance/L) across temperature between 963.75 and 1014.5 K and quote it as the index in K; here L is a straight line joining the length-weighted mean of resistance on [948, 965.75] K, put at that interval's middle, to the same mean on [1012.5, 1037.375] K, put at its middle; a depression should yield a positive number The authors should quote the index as 3.4 K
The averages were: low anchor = 12.7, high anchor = 9.85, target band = 10.6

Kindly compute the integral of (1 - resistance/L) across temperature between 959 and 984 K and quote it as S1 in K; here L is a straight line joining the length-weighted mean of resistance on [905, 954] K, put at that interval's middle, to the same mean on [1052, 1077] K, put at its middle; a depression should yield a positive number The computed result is -3.9 K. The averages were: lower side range 11.6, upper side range 7.1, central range 11.8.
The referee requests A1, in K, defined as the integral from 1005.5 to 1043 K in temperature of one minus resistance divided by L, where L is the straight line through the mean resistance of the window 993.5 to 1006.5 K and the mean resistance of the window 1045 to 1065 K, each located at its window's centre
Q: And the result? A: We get -3.6 K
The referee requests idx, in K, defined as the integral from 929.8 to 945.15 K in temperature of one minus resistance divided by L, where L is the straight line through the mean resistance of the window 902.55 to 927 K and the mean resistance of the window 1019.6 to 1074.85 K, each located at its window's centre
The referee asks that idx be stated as -1.2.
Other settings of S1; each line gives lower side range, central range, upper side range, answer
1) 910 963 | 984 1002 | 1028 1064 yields -0.5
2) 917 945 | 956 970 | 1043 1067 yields -3.0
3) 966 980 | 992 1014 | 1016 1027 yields 2.1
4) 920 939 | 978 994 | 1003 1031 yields -0.2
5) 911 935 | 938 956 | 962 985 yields -1.4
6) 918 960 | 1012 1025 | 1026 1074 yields -1.6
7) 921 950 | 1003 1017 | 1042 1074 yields -1.0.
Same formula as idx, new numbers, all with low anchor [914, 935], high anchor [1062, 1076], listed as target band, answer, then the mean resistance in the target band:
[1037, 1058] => -1.9 K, 8.24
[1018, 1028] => -2.5 K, 10.3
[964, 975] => -2.6 K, 12.1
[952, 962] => -2.7 K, 12.8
